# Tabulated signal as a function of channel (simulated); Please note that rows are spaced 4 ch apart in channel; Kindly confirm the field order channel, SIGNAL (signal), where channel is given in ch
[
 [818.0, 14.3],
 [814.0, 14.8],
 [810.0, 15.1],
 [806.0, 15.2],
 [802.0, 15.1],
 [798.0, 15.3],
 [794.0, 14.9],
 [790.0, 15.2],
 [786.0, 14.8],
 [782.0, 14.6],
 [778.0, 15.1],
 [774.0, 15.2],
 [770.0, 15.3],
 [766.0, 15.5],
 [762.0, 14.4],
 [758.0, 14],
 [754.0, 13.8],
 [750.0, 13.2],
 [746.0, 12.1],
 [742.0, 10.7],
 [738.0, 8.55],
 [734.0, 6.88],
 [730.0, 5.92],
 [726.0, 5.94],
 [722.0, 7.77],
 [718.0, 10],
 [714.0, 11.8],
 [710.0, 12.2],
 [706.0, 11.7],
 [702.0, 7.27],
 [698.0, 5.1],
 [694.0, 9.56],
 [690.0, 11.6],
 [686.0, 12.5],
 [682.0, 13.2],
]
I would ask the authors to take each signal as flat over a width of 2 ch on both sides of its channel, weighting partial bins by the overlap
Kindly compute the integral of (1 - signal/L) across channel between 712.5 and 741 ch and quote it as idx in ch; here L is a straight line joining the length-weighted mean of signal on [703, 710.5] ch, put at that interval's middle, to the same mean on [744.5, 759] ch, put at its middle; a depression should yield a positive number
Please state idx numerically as 9.32 ch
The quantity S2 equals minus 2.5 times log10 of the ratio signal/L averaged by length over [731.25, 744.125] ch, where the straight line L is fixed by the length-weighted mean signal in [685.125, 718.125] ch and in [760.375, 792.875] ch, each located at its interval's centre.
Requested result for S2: 0.41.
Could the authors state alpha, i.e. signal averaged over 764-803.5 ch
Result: 15.1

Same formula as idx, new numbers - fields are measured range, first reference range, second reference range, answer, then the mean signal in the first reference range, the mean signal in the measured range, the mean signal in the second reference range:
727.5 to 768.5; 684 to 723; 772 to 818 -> 3.6 ch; 10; 11.5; 15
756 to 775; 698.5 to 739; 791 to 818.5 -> -4.3 ch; 8.67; 14.9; 15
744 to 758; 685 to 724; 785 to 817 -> -0.9 ch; 9.88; 13.2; 15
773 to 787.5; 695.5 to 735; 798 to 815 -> -1.9 ch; 8.51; 14.9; 15.1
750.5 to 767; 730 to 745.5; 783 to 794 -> -4.4 ch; 8.68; 14.2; 14.9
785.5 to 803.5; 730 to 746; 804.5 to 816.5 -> -1.9 ch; 8.79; 15.1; 15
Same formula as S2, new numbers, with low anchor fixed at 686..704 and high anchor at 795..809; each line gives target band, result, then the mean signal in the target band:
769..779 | -0.128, 15.2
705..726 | -0.024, 10.2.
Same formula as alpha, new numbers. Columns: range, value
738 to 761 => 12.5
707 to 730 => 9.32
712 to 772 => 11.1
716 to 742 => 7.76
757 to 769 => 14.7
